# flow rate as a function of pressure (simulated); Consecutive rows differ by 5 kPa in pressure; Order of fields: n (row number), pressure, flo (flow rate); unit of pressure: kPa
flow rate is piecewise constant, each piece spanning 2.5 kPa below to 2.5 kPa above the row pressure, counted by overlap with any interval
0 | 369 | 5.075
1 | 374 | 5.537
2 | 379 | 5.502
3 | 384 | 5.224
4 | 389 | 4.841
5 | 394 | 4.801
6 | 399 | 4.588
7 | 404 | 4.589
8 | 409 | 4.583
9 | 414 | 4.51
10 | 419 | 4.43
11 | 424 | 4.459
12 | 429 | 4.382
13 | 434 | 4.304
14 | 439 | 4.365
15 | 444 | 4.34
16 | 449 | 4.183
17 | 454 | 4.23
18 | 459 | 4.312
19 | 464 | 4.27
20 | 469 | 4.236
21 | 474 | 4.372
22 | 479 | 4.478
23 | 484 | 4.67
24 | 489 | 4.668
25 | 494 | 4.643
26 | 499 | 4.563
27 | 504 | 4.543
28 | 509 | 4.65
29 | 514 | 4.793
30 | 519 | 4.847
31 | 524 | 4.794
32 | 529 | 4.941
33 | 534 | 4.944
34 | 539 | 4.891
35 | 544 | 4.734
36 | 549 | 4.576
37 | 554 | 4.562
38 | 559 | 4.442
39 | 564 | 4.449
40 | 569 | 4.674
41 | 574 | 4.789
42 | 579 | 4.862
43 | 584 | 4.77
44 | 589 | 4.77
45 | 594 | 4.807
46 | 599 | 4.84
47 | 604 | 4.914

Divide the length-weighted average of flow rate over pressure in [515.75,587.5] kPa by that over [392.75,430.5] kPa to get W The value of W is 1.0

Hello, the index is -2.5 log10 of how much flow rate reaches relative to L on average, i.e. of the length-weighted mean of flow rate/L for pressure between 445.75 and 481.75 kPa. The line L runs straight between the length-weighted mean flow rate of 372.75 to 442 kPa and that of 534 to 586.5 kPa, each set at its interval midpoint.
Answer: 0.096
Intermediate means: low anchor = 4.71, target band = 4.3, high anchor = 4.69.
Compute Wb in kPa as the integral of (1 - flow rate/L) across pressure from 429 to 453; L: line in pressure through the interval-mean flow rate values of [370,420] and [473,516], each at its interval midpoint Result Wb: 2.3 kPa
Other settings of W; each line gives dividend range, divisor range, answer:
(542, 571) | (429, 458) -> 1.06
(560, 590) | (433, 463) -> 1.10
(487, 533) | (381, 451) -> 1.04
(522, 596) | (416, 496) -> 1.08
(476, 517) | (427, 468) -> 1.08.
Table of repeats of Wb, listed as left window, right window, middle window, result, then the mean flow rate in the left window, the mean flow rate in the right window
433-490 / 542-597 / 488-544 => -2.9 kPa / 4.36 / 4.68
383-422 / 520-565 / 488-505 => 0.4 kPa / 4.67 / 4.72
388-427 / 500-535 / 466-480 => 1.0 kPa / 4.59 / 4.77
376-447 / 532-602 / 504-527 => -0.3 kPa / 4.64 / 4.72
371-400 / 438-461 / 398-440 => 1.8 kPa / 5.11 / 4.28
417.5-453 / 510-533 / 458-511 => 1.5 kPa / 4.34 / 4.84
